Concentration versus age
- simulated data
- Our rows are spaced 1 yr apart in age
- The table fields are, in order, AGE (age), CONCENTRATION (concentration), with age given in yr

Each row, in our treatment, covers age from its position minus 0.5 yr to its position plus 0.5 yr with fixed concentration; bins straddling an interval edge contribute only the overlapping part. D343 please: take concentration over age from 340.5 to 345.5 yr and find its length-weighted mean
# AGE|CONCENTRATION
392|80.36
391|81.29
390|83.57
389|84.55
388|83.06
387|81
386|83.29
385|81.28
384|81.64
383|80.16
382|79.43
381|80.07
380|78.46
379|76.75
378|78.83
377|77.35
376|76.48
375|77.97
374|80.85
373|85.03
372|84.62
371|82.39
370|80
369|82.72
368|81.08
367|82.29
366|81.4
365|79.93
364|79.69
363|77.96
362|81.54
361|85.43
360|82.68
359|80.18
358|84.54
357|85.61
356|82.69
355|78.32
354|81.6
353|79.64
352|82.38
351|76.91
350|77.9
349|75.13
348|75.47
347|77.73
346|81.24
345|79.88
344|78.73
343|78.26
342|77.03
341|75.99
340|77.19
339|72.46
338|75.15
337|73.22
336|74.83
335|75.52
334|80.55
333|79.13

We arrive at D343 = 78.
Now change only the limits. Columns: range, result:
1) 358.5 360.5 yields 81.4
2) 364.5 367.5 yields 81.2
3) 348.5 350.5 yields 76.5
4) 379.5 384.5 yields 80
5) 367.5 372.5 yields 82.2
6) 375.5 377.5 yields 76.9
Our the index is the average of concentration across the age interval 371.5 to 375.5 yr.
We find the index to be 82.1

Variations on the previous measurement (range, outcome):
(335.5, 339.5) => 73.9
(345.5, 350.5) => 77.5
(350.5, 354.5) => 80.1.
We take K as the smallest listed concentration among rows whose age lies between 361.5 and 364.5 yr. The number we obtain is 77.96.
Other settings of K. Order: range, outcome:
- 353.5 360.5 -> 78.32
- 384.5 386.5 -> 81.28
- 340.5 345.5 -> 75.99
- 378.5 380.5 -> 76.75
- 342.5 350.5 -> 75.13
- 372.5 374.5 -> 80.85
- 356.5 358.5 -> 84.54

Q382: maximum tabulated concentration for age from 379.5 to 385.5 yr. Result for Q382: 81.64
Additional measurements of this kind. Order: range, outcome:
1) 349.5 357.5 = 85.61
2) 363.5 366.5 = 81.4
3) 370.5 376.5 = 85.03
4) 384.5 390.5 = 84.55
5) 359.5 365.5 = 85.43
